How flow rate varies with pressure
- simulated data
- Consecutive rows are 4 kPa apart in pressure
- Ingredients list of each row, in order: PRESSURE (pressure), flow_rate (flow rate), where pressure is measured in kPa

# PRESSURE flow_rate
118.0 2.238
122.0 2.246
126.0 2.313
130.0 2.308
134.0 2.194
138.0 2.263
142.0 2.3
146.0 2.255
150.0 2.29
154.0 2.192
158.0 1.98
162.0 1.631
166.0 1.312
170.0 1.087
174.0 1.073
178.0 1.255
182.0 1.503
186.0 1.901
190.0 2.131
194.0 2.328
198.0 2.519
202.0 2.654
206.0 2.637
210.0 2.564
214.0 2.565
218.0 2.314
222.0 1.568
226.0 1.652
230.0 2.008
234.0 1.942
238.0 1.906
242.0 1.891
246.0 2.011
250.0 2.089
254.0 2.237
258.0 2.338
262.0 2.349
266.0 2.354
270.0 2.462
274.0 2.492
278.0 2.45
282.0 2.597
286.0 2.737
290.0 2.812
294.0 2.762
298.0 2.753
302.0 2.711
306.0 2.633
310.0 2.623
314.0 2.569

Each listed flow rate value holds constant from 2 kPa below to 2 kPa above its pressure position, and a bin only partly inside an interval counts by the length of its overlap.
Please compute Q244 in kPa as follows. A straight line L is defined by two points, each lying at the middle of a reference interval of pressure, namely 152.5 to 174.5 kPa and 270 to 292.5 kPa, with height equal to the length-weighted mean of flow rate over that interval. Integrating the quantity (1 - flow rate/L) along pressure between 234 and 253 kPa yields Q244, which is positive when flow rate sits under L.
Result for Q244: 2.4 kPa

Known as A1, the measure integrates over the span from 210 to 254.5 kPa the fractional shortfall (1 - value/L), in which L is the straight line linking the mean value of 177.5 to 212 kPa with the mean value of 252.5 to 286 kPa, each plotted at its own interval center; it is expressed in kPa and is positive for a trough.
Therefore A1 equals 5.4 kPa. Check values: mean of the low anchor 2.21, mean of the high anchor 2.43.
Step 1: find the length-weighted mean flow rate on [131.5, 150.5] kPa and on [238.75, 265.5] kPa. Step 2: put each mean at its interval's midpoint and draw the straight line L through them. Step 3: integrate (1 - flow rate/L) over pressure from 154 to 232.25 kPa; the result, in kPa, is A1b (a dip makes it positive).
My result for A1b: 9.5 kPa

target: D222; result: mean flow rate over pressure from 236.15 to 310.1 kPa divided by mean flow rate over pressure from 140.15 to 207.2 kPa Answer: 1.3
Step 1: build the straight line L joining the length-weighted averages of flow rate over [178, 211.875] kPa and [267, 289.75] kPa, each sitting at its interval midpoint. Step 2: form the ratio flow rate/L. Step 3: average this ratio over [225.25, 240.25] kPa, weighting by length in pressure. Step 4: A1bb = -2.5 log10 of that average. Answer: 0.244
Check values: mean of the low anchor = 2.22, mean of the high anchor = 2.56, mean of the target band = 1.9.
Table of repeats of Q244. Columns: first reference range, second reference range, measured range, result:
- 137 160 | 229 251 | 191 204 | -2.4 kPa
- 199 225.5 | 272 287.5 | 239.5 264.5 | 3.3 kPa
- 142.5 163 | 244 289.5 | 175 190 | 4.0 kPa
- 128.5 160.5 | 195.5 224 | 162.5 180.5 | 8.3 kPa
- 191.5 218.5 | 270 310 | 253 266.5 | 1.5 kPa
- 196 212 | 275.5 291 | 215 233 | 4.7 kPa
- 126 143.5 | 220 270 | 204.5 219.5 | -2.9 kPa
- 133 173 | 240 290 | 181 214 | -3.5 kPa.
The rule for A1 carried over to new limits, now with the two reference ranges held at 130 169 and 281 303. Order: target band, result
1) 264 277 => 1.0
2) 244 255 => 1.9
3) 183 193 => 1.0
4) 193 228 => 0.3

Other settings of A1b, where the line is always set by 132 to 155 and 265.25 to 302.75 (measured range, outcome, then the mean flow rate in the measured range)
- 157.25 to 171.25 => 5.0 kPa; 1.48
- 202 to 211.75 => -0.8 kPa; 2.61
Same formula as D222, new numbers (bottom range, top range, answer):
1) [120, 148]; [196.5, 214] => 1.14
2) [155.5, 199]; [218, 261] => 1.18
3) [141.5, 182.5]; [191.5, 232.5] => 1.34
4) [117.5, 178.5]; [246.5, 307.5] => 1.29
